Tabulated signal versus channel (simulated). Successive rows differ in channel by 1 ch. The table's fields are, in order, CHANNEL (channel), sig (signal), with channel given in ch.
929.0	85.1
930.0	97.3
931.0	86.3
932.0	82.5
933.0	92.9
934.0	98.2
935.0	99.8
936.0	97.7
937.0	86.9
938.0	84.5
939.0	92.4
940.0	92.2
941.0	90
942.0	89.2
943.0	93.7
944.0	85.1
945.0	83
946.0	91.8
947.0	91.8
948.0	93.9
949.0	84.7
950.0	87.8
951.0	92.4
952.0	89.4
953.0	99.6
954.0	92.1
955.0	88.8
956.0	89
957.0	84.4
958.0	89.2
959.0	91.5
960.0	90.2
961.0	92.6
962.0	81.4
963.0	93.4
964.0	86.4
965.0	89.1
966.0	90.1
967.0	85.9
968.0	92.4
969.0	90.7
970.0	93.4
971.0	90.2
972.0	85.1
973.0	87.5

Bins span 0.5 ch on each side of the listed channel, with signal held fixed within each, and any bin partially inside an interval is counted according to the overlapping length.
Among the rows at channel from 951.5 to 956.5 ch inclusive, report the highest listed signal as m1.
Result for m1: 99.6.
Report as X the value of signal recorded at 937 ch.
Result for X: 86.9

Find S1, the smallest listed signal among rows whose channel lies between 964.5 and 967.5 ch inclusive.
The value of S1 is 85.9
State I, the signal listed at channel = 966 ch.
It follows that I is 90.1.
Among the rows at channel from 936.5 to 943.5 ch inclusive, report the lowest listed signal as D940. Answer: 84.5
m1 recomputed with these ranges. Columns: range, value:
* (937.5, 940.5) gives 92.4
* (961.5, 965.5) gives 93.4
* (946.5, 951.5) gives 93.9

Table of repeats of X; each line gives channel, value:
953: 99.6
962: 81.4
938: 84.5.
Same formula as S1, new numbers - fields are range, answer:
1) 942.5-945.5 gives 83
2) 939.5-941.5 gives 90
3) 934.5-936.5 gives 97.7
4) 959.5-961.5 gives 90.2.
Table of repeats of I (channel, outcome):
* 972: 85.1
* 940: 92.2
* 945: 83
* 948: 93.9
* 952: 89.4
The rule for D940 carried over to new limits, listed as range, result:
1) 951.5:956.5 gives 88.8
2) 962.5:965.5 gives 86.4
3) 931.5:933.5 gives 82.5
